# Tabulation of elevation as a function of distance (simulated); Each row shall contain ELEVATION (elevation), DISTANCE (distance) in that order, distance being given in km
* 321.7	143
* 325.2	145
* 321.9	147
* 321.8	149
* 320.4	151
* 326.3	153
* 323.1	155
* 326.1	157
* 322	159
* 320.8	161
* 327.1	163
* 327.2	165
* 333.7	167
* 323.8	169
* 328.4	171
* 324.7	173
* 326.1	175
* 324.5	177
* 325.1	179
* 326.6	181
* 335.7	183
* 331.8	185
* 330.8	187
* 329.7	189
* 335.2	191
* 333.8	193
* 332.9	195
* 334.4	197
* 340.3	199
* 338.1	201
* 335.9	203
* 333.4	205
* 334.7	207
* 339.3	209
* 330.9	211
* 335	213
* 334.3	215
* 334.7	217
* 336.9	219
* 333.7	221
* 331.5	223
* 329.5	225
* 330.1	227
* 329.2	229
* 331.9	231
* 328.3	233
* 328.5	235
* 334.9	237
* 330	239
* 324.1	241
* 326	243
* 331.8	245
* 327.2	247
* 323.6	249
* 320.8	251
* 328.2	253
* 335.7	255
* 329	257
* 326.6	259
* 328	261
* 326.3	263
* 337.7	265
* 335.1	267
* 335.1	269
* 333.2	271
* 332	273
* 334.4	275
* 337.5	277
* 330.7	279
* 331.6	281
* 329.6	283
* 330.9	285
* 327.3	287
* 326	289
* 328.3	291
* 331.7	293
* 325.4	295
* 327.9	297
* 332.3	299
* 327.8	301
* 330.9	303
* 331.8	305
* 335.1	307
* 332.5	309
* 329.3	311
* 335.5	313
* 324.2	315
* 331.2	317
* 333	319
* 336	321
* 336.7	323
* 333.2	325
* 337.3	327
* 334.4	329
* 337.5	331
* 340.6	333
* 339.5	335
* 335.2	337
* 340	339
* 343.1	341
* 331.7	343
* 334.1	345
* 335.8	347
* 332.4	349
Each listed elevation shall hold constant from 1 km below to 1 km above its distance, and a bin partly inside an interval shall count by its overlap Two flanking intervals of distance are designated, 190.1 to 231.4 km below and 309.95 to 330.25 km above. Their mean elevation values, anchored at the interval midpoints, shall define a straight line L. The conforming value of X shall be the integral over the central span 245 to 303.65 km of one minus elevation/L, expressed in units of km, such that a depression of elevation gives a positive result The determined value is 0.6 km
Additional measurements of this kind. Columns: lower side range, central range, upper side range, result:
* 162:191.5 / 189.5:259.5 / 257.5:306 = -0.47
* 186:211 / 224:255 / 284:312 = 0.39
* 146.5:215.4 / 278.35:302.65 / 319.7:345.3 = 0.42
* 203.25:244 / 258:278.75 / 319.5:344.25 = 0.09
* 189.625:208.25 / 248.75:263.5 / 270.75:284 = 0.26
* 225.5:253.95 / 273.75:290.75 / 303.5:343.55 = 0.04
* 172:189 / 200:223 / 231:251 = -0.48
